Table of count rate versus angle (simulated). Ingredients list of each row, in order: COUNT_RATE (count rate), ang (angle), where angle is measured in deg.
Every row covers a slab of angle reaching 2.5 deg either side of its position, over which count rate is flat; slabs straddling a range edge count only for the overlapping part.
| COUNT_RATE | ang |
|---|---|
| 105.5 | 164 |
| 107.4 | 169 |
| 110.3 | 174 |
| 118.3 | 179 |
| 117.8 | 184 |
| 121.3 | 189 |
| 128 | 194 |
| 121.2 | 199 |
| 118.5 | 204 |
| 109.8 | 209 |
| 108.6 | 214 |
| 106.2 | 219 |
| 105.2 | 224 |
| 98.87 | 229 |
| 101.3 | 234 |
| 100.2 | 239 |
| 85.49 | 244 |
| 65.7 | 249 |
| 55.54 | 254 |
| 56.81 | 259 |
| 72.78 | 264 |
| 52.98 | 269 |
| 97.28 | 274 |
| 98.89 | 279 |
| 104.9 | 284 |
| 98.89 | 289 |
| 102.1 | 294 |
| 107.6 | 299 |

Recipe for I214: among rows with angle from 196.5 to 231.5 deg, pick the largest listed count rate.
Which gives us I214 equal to 121.2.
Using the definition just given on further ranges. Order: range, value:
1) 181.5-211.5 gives 128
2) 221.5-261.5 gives 105.2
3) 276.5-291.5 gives 104.9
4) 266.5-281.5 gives 98.89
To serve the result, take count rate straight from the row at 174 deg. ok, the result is 110.3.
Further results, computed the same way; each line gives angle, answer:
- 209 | 109.8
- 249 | 65.7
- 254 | 55.54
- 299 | 107.6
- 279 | 98.89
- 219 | 106.2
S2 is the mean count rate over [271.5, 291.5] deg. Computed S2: 100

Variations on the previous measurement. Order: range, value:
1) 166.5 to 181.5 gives 112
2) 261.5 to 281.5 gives 80.5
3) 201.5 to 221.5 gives 111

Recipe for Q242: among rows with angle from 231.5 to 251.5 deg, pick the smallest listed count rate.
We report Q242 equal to 65.7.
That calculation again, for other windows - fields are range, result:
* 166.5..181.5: 107.4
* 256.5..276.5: 52.98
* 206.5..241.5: 98.87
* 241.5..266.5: 55.54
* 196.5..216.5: 108.6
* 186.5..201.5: 121.2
